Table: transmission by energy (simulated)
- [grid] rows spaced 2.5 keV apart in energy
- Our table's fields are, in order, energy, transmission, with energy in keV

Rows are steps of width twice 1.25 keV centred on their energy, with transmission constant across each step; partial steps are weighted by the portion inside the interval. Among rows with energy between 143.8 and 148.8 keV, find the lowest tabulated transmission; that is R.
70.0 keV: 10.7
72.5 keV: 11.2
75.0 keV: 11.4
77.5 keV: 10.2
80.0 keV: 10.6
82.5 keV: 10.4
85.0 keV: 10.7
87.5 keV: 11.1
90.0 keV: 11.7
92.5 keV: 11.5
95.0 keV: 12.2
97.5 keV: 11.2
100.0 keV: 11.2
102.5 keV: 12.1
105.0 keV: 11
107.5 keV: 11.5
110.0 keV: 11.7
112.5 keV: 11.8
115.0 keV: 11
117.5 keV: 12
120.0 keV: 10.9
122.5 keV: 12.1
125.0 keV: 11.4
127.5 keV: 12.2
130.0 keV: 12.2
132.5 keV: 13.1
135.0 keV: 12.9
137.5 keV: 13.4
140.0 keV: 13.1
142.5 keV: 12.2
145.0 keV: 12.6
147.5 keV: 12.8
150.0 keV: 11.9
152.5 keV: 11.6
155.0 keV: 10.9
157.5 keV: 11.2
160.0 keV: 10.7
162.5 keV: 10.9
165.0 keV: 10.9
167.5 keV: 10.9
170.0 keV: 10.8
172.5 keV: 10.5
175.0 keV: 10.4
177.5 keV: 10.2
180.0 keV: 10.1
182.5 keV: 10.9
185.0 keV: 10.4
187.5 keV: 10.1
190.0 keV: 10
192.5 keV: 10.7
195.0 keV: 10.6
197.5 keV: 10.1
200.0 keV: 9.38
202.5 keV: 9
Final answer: 12.6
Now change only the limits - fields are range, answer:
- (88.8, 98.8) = 11.2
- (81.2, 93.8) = 10.4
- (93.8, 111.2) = 11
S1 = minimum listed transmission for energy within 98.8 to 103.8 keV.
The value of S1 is 11.2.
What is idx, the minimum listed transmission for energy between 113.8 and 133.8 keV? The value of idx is 10.9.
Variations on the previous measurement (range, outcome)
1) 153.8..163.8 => 10.7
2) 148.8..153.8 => 11.6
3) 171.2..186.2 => 10.1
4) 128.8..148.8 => 12.2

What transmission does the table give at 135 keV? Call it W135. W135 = 12.9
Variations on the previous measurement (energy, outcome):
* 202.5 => 9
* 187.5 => 10.1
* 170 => 10.8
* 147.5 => 12.8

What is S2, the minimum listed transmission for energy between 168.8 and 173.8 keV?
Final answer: 10.5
